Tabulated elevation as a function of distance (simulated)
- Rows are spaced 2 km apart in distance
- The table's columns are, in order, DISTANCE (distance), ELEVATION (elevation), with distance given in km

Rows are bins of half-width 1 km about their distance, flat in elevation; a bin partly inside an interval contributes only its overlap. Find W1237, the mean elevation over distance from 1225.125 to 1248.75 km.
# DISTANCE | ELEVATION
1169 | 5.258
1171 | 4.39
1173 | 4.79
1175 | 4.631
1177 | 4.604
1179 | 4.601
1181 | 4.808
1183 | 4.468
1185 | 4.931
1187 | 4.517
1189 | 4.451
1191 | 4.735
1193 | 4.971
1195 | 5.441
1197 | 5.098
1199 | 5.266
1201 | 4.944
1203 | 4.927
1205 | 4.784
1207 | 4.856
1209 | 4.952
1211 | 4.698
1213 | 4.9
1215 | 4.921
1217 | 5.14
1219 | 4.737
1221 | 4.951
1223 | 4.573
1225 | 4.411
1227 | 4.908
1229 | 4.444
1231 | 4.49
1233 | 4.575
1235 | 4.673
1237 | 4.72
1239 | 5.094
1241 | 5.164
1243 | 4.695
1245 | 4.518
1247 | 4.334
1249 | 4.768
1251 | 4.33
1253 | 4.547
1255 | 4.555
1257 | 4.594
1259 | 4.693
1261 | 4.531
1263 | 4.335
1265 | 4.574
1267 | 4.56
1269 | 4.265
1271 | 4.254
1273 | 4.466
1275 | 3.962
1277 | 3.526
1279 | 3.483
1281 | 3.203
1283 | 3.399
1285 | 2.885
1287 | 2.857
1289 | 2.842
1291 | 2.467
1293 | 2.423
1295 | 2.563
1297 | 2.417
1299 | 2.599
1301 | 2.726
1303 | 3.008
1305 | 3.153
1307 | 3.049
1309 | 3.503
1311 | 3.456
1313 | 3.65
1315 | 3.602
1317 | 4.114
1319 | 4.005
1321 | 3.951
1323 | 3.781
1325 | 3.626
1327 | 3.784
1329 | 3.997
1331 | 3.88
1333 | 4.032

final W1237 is 4.68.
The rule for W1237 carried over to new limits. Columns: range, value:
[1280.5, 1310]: 2.87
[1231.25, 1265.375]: 4.63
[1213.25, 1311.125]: 4.02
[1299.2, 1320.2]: 3.4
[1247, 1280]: 4.34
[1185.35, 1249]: 4.8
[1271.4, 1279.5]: 3.91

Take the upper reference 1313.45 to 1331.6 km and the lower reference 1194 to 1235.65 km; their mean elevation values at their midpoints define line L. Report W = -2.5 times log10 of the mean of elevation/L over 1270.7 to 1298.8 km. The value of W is 0.31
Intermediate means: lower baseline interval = 4.84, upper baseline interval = 3.85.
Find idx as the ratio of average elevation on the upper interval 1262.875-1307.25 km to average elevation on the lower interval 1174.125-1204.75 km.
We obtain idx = 0.69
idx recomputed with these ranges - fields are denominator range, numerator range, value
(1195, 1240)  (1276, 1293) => 0.63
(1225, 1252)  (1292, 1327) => 0.71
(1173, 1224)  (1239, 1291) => 0.85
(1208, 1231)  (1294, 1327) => 0.70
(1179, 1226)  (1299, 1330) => 0.73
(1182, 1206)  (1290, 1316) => 0.61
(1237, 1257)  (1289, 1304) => 0.56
